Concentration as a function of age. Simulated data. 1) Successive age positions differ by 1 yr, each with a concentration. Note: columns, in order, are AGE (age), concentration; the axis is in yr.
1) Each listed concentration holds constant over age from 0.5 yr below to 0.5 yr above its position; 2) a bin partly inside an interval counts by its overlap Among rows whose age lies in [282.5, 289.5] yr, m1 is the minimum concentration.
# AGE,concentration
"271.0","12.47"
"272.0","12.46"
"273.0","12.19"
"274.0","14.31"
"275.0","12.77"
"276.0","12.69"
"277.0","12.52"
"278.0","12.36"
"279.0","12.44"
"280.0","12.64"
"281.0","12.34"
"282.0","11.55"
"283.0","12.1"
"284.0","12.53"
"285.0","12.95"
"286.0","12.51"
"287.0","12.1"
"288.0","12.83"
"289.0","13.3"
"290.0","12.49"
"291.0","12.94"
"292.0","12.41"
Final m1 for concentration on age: 12.1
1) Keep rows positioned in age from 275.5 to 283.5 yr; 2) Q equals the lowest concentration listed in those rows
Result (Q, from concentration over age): 11.55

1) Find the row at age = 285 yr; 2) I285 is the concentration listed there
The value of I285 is 12.95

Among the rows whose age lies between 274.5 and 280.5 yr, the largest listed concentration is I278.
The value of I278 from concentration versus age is 12.77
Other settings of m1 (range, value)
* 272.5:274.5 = 12.19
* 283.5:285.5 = 12.53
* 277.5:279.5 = 12.36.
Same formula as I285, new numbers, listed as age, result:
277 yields 12.52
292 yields 12.41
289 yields 13.3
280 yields 12.64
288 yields 12.83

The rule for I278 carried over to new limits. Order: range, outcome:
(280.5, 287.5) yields 12.95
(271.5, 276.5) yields 14.31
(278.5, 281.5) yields 12.64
